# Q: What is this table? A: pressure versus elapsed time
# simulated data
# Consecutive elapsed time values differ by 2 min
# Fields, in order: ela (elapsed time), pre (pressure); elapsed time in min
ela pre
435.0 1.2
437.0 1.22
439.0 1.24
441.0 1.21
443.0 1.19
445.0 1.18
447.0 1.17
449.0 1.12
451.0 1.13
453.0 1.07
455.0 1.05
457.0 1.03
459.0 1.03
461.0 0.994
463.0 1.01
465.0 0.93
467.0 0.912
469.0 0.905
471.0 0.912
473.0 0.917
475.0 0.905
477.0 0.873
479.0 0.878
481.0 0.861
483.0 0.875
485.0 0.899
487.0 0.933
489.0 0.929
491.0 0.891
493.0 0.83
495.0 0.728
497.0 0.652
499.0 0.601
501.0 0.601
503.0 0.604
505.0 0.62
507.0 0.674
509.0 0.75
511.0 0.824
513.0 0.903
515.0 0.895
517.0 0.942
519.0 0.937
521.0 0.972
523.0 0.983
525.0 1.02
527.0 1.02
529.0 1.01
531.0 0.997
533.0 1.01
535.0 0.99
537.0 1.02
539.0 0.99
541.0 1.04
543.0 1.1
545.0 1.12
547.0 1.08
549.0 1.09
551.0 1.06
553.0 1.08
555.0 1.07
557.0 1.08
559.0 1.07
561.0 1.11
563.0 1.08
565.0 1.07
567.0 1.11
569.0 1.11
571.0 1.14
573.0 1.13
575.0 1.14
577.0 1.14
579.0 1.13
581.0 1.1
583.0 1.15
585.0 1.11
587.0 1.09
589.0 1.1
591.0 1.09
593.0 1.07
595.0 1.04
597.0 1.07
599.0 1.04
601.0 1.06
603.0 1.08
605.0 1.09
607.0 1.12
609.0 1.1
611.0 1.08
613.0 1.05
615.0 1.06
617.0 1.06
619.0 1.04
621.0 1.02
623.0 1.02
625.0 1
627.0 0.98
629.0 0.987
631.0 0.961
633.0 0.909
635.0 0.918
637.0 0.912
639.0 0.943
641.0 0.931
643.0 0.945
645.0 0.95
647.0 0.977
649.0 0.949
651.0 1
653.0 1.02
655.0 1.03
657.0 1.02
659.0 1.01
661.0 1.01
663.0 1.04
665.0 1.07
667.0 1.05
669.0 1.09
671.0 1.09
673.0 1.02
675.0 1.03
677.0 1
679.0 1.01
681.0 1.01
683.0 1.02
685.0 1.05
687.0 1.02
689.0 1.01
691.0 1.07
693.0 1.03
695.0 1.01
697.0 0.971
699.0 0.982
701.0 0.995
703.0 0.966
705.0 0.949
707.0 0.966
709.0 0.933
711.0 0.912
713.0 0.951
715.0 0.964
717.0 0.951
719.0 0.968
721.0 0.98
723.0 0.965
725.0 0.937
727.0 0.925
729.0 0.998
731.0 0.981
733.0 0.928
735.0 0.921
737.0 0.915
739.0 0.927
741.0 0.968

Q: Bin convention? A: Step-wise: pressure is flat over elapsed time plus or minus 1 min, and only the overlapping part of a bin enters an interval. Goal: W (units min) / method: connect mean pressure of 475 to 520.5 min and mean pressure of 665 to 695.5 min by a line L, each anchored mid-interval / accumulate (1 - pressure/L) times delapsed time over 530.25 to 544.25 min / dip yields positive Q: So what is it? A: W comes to -2.7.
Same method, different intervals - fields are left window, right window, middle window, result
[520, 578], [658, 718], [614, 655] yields 1.90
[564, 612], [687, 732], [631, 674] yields 1.59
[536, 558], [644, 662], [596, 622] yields -1.05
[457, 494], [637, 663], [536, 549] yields -1.62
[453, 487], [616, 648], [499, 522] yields 3.97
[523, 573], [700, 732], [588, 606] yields -0.70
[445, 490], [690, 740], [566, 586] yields -3.22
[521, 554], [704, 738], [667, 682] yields -1.00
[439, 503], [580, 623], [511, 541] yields 0.72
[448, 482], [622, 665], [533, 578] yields -4.87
